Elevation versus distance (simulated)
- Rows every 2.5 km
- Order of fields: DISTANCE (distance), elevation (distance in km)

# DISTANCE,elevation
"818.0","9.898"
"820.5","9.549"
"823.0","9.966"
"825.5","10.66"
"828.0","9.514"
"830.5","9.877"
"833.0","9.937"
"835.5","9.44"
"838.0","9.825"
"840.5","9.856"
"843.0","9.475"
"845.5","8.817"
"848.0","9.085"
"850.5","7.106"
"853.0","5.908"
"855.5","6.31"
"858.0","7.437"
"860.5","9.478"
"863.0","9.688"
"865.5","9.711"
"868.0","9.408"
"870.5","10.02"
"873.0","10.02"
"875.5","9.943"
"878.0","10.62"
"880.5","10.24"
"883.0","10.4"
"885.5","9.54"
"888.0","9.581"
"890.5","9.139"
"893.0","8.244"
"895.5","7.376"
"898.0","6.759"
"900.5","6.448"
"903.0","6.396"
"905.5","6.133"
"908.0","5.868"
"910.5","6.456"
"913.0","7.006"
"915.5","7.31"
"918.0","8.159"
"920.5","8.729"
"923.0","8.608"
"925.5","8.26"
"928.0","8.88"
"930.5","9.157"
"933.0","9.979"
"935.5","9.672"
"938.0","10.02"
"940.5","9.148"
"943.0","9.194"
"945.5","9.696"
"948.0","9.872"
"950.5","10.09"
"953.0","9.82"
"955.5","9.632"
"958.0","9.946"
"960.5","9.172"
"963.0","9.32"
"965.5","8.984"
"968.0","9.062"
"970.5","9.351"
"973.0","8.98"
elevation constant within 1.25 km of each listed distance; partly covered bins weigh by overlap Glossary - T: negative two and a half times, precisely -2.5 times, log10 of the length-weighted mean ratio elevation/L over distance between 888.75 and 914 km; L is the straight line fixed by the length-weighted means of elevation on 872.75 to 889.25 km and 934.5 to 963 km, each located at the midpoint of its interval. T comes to 0.37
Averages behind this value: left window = 10.1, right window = 9.65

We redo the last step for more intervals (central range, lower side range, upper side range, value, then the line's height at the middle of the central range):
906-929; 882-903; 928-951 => 0.18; 8.98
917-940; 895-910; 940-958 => -0.10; 8.26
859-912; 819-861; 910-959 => 0.04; 8.98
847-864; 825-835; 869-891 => 0.26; 9.94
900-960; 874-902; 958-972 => 0.07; 9.1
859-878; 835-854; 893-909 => -0.24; 7.82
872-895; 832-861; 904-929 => -0.21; 7.99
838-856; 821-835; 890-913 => 0.11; 9.16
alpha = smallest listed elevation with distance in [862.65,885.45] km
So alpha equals 9.408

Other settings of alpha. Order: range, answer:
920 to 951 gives 8.26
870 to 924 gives 5.868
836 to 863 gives 5.908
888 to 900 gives 6.759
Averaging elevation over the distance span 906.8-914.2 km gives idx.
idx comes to 6.44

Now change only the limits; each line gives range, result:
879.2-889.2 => 9.95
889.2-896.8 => 8.25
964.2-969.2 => 9.03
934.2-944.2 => 9.51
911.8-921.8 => 7.81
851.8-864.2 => 7.76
